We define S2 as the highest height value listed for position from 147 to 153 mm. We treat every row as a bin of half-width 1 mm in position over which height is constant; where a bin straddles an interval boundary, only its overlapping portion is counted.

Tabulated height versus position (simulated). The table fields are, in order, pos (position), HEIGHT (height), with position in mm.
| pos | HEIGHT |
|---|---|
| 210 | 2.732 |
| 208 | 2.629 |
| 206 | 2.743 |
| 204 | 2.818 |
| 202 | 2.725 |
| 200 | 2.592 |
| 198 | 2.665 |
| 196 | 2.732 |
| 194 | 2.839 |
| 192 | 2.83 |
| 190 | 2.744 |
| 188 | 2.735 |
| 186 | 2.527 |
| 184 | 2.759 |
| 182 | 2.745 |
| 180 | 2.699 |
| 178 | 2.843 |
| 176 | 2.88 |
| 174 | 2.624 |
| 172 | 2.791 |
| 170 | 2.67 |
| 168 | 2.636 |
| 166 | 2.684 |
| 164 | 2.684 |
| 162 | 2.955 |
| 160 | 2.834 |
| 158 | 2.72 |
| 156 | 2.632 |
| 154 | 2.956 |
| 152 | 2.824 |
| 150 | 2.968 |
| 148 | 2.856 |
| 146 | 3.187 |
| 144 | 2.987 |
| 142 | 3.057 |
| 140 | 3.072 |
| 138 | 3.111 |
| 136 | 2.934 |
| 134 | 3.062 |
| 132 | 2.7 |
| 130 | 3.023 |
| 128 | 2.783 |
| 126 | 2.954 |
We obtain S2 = 2.968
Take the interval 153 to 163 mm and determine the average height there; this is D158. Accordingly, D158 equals 2.82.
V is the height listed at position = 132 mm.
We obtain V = 2.7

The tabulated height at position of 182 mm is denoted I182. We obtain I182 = 2.745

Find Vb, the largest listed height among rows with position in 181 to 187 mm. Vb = 2.759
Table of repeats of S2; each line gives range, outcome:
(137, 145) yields 3.111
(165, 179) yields 2.88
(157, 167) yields 2.955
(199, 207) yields 2.818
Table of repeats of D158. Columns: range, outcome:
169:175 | 2.7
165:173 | 2.7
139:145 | 3.04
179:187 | 2.68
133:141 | 3.04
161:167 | 2.77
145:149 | 3.02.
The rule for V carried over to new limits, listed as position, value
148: 2.856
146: 3.187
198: 2.665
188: 2.735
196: 2.732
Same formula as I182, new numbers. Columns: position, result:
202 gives 2.725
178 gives 2.843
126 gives 2.954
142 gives 3.057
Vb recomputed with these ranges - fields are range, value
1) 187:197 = 2.839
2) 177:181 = 2.843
